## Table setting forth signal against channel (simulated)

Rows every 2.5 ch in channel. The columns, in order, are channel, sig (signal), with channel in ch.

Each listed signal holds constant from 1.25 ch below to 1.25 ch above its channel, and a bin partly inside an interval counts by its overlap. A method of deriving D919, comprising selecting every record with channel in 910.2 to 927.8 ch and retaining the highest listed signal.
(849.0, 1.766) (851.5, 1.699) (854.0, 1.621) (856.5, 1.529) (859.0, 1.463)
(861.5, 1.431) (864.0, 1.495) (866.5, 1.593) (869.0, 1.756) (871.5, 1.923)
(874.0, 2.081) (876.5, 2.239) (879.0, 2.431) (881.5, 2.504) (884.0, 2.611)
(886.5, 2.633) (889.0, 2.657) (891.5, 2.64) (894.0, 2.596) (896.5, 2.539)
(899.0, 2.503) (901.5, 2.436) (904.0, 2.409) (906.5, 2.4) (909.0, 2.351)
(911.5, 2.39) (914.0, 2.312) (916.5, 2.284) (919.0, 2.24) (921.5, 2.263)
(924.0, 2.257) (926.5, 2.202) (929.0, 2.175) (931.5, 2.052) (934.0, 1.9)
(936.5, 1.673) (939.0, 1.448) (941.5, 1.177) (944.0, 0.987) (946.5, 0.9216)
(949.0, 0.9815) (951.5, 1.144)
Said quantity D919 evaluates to 2.39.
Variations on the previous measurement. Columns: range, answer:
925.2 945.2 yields 2.202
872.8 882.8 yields 2.504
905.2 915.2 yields 2.4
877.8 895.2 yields 2.657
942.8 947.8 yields 0.987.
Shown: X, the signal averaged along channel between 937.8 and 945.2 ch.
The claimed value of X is 1.2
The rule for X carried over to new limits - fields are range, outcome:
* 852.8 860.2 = 1.54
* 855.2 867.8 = 1.5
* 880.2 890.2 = 2.6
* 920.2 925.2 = 2.26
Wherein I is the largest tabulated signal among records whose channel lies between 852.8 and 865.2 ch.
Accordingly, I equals 1.621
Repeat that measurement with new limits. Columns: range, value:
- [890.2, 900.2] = 2.64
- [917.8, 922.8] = 2.263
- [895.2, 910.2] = 2.539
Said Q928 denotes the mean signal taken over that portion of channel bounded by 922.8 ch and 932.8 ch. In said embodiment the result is 2.17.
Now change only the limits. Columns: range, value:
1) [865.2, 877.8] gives 1.92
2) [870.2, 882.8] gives 2.24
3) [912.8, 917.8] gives 2.3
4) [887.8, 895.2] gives 2.63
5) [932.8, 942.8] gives 1.54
